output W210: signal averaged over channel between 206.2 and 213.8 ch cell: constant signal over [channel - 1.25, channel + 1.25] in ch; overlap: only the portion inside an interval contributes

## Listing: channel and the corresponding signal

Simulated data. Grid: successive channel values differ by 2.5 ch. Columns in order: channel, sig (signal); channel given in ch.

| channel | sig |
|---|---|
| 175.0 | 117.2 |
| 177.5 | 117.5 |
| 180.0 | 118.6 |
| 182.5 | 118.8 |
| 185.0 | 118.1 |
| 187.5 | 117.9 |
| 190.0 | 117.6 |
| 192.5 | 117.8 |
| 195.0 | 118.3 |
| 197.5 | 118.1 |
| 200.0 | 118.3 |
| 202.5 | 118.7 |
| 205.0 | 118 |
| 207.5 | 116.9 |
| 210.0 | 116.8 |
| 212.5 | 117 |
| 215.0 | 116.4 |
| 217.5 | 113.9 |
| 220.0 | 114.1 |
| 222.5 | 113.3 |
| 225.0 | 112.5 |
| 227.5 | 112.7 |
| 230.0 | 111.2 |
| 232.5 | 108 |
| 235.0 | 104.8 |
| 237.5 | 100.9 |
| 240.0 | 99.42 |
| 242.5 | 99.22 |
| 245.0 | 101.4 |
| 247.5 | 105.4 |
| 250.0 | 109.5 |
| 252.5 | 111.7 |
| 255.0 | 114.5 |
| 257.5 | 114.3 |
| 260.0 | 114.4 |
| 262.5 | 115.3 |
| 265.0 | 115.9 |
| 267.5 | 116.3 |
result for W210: 117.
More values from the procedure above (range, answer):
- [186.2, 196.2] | 118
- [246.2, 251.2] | 107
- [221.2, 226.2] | 113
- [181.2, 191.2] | 118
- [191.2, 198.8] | 118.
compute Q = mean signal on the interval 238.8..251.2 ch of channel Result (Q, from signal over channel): 103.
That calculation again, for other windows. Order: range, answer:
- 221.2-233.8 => 112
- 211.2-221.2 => 115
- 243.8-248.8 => 103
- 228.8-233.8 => 110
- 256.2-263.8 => 115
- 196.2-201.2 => 118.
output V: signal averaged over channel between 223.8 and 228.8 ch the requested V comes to 113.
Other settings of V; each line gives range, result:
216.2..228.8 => 113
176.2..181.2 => 118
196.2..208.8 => 118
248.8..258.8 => 113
